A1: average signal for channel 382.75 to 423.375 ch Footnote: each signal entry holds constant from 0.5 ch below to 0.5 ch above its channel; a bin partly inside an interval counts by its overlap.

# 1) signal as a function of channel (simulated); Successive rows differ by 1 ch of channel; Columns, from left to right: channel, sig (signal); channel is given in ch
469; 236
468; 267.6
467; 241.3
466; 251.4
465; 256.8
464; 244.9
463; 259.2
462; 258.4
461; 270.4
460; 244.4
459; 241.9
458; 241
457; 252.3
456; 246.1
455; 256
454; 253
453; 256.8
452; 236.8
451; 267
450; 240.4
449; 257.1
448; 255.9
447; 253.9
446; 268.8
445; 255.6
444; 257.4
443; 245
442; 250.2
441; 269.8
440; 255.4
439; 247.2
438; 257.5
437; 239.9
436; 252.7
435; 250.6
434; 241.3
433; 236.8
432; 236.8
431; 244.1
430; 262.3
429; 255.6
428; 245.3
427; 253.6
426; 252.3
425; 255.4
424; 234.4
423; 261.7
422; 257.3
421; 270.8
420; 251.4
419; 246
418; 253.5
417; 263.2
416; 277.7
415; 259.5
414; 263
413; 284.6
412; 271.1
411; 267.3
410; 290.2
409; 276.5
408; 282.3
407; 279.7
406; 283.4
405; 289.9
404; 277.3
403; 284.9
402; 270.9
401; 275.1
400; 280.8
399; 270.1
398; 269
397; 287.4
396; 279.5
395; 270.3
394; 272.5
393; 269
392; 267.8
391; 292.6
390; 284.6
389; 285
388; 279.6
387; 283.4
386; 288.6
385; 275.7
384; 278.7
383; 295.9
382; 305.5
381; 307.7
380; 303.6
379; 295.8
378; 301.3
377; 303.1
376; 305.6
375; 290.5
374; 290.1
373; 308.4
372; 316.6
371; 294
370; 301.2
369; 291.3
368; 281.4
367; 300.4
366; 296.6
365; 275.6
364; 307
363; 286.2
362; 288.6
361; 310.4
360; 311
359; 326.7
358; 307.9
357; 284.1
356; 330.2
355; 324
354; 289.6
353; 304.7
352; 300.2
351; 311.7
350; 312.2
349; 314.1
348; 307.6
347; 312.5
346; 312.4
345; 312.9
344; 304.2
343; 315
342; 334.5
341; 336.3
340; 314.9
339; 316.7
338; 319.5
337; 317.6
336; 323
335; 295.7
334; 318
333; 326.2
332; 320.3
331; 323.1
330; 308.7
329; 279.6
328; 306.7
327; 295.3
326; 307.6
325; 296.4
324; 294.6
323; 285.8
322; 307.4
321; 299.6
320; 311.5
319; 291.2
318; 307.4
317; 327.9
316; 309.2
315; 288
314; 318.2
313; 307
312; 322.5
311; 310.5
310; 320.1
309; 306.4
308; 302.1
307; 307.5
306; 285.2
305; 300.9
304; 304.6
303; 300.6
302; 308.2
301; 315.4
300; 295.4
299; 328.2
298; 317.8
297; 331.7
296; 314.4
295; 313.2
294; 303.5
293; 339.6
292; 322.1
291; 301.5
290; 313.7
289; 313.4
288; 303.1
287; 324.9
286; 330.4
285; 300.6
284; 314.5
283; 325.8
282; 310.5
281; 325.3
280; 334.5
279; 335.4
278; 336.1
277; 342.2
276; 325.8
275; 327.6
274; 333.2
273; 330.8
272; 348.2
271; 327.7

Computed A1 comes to 275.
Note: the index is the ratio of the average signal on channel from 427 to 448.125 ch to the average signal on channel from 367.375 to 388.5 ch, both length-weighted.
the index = 0.9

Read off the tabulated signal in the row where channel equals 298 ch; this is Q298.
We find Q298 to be 317.8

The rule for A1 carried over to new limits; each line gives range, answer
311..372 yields 307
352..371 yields 301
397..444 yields 262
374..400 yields 286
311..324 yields 306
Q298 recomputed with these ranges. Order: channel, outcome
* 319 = 291.2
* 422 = 257.3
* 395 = 270.3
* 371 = 294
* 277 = 342.2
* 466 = 251.4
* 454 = 253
